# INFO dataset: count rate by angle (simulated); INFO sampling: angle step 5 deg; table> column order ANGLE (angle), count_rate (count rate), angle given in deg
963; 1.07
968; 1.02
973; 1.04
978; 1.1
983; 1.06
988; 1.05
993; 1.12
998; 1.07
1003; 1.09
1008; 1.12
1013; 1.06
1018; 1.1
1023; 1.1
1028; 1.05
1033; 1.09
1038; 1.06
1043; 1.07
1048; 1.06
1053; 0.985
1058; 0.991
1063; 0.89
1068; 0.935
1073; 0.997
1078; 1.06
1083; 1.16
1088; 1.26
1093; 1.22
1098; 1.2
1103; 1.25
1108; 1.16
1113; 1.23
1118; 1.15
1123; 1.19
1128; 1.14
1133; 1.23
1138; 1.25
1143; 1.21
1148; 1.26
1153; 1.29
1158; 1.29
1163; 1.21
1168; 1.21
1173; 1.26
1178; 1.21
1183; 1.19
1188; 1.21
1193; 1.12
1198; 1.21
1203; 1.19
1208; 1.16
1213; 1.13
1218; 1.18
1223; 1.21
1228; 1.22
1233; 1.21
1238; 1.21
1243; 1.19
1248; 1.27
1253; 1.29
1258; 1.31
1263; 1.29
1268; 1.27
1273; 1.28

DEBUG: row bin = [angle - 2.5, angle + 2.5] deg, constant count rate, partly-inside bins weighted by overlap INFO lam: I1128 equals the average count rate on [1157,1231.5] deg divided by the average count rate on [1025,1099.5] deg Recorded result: 1.12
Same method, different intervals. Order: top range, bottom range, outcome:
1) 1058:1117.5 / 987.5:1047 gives 1.03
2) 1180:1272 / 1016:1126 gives 1.10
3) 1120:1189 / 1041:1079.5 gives 1.23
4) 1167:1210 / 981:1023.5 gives 1.10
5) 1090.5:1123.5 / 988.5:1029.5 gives 1.10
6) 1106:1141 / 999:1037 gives 1.10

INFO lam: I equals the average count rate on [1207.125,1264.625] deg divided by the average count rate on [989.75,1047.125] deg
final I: 1.13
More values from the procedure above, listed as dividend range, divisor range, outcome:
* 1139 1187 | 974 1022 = 1.14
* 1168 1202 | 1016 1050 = 1.12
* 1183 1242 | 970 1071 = 1.13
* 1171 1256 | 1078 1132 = 1.01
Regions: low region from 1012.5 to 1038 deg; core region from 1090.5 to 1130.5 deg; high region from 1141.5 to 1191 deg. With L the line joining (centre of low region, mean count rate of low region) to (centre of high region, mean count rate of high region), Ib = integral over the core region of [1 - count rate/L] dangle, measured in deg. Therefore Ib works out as -0.69 deg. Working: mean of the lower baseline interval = 1.08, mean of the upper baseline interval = 1.23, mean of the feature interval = 1.19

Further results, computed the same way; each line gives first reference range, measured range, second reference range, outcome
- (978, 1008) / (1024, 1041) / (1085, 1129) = 0.8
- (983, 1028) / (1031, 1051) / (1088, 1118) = 1.1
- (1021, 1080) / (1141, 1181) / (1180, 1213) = -3.6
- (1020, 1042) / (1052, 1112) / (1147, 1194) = 1.8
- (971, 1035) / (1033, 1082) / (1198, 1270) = 4.4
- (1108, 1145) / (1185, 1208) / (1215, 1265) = 0.8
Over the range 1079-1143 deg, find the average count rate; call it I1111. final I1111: 1.2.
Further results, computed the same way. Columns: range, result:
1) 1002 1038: 1.09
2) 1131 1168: 1.25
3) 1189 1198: 1.16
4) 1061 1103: 1.1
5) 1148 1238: 1.21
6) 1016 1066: 1.04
